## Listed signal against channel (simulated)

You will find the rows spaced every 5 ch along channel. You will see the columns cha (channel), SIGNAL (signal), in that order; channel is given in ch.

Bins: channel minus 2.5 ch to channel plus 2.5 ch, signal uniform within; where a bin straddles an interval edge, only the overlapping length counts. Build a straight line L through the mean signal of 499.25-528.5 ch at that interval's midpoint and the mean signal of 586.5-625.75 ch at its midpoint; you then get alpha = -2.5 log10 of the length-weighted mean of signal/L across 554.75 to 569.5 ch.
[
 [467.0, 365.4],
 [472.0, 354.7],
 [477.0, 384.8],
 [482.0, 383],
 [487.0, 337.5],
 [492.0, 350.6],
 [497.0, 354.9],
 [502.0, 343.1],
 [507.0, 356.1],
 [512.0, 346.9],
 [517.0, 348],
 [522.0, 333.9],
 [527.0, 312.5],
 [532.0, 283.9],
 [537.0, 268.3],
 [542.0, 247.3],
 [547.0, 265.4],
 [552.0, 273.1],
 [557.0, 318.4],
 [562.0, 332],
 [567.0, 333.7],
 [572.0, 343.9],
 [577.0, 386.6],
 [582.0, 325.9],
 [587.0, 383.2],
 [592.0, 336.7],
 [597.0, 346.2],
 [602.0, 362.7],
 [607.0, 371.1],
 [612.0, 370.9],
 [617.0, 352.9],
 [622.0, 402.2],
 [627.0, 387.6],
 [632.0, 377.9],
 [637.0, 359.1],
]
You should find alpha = 0.08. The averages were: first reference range 341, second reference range 366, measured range 328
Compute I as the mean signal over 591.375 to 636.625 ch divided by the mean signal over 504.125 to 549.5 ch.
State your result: 1.20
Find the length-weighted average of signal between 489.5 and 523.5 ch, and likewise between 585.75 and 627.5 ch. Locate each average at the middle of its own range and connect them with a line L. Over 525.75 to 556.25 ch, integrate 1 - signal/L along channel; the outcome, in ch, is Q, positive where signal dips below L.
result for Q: 6.7 ch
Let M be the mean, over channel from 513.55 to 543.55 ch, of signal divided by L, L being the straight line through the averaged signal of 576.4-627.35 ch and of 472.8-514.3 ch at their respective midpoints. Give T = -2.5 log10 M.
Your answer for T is 0.188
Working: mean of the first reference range 357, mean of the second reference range 364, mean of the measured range 302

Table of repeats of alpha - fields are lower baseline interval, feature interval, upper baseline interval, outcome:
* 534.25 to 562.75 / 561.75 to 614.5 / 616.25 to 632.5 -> -0.07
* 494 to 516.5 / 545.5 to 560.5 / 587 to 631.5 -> 0.23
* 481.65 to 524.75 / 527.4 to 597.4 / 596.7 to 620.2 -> 0.13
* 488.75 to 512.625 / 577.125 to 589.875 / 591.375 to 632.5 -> 0.01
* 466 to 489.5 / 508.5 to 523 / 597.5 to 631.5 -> 0.07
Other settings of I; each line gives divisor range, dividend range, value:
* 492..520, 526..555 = 0.78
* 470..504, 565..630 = 1.01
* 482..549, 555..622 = 1.10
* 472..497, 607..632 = 1.04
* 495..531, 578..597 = 1.03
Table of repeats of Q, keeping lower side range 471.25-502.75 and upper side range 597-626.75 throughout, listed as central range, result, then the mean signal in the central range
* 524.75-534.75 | 1.8 ch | 297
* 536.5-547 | 3.1 ch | 258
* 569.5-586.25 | 0.6 ch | 355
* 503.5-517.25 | 0.4 ch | 350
